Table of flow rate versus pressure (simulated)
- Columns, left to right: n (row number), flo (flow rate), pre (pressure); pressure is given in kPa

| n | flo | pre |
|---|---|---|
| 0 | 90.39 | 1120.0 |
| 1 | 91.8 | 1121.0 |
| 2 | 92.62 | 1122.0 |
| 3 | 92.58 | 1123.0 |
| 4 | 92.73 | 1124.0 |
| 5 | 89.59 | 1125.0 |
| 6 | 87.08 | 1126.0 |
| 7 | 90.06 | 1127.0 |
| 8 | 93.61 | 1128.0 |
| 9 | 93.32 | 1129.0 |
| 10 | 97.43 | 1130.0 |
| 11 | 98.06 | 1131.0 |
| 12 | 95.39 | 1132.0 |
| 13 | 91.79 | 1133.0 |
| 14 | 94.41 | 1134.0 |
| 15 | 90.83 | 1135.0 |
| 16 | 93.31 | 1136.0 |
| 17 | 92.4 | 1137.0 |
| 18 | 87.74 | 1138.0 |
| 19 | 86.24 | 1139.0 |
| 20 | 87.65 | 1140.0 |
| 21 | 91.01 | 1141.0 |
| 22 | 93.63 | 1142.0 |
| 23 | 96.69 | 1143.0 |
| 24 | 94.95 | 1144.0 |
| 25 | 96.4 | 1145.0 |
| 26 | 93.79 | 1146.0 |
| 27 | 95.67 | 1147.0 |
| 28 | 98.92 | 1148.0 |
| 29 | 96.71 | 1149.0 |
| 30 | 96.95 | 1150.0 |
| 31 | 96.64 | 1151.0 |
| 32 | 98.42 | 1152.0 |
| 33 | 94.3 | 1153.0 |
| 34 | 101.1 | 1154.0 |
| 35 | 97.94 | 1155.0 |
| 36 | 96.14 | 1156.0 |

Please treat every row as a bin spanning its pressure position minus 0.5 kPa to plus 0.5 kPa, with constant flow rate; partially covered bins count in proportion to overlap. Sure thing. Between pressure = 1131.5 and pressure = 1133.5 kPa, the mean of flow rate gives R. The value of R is 93.6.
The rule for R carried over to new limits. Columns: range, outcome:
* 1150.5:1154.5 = 97.6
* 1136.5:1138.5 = 90.1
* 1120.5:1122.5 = 92.2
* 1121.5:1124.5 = 92.6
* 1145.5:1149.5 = 96.3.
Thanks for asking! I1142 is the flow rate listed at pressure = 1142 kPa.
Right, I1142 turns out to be 93.63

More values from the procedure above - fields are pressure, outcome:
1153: 94.3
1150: 96.95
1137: 92.4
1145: 96.4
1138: 87.74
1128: 93.61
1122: 92.62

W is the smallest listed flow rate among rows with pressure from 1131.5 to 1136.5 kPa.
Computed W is 90.83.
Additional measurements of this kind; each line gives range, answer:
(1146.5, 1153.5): 94.3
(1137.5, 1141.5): 86.24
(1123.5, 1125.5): 89.59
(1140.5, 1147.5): 91.01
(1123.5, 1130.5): 87.08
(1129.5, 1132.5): 95.39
